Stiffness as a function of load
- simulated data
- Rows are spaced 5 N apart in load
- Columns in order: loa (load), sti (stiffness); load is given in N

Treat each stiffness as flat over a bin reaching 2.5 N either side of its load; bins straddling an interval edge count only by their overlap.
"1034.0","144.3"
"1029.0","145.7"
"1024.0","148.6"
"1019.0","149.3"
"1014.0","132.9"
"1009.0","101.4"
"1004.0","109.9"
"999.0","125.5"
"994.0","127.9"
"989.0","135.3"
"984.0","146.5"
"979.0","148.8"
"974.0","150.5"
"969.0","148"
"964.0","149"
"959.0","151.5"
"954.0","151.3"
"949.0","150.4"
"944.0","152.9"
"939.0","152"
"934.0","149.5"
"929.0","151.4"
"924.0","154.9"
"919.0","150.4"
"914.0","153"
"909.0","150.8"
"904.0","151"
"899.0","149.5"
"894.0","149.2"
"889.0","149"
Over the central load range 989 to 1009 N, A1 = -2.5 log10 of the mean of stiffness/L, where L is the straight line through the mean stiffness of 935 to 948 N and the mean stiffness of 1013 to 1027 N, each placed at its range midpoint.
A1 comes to 0.21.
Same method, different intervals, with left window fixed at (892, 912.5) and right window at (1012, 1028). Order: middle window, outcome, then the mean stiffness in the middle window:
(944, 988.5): -0.02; 149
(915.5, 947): -0.02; 152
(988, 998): 0.12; 130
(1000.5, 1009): 0.31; 109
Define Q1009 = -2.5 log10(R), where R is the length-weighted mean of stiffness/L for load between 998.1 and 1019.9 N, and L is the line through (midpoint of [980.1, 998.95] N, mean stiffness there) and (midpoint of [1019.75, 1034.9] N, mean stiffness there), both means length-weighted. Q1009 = 0.164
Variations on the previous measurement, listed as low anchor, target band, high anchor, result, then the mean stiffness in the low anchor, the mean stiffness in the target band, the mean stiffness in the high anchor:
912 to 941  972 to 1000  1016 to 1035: 0.070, 152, 140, 147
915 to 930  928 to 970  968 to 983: 0.000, 152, 151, 149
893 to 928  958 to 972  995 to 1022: -0.098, 151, 149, 124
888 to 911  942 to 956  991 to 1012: -0.134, 150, 151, 117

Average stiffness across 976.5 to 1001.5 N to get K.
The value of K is 137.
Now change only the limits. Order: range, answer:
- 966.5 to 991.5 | 146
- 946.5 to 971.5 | 150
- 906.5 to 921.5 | 151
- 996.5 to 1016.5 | 117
